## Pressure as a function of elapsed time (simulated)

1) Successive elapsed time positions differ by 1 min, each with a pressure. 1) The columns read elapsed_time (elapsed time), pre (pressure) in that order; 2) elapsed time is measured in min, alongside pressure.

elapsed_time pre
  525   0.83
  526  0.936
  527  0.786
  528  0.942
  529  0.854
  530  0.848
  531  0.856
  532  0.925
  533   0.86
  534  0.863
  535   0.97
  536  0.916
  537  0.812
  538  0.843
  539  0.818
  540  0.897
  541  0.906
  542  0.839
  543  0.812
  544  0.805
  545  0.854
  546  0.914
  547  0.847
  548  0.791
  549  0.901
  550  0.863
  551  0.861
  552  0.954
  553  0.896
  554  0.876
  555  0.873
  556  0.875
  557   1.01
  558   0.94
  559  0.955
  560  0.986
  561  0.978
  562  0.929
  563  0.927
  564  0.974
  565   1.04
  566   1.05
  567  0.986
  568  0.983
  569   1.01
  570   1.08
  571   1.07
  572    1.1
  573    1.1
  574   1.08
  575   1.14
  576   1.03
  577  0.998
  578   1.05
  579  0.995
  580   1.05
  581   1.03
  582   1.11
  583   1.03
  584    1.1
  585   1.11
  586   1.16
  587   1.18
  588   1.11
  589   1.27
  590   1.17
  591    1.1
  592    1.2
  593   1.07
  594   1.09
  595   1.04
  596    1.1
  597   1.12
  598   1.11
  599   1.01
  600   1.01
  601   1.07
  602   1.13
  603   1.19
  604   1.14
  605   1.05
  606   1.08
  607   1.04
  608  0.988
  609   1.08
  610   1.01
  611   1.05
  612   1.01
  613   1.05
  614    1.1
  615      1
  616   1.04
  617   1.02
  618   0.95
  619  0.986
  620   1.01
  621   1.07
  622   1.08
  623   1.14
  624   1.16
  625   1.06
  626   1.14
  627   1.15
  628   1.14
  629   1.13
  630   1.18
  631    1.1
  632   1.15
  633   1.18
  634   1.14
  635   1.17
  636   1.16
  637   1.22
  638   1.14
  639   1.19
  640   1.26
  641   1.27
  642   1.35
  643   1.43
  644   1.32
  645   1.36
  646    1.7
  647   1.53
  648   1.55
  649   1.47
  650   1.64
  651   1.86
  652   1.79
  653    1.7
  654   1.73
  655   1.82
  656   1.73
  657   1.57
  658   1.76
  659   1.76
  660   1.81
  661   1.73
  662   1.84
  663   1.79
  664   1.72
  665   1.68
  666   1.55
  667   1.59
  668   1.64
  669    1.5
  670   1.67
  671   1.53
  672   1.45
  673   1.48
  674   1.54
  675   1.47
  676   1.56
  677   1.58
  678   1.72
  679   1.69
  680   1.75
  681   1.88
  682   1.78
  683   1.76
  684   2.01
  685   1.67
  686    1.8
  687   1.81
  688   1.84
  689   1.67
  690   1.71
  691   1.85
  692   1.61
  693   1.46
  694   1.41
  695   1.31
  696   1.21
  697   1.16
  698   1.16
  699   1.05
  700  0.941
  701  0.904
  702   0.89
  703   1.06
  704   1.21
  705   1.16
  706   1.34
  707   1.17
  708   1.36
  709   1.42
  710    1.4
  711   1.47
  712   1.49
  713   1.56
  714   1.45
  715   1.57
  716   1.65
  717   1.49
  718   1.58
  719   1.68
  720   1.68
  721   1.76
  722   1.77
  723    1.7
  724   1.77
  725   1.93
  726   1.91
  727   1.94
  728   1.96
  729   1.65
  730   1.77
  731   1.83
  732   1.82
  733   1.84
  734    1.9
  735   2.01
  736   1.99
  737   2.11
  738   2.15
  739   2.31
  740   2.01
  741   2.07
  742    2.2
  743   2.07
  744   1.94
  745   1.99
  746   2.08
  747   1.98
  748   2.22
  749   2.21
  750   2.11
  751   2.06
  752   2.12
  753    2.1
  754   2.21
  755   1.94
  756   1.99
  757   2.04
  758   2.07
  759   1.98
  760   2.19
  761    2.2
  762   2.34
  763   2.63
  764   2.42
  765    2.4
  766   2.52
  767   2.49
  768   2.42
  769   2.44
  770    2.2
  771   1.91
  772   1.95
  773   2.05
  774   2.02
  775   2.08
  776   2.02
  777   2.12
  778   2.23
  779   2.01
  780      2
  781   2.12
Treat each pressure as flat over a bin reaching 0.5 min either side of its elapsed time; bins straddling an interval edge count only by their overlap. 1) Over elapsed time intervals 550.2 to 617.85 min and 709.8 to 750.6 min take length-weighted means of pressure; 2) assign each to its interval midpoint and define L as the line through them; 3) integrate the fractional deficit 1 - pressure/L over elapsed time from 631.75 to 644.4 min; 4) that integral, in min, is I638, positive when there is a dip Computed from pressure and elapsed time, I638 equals 1.1 min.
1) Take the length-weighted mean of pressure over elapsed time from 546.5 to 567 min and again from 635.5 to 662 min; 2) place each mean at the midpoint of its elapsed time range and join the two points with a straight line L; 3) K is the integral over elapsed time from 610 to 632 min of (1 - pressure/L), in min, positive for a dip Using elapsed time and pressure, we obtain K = 4.5 min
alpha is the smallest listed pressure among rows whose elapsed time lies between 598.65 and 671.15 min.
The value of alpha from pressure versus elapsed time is 0.95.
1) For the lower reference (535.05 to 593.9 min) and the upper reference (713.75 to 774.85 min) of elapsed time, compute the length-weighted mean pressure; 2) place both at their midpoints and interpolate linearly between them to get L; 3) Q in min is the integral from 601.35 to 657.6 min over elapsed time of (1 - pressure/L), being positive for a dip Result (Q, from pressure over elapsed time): 5.06 min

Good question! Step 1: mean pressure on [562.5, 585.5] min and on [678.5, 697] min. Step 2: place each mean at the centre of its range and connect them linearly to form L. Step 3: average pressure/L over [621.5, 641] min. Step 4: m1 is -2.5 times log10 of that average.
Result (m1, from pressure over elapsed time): 0.18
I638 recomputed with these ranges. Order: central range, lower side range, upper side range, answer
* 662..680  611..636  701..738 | -3.5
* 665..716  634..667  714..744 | 6.3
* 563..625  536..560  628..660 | 3.6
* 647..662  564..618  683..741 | -3.9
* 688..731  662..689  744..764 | 8.9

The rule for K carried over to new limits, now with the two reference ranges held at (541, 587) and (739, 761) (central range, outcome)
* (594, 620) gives 3.7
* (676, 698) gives 0.9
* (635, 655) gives 0.1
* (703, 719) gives 3.8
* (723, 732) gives 0.5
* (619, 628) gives 1.6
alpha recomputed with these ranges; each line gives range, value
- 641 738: 0.89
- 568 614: 0.983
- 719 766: 1.65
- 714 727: 1.45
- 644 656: 1.32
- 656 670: 1.5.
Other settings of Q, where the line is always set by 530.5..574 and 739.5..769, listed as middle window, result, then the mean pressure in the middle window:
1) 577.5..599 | 0.9 min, 1.1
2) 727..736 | 0.8 min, 1.86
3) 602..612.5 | 1.6 min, 1.07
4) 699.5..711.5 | 4.4 min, 1.19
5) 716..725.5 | 1.3 min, 1.7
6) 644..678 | -0.8 min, 1.64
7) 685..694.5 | 0.5 min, 1.68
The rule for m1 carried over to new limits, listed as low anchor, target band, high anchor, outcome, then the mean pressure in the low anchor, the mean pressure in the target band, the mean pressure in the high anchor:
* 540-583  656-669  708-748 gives -0.148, 0.964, 1.7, 1.82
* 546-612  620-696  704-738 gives -0.083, 1.03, 1.5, 1.67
